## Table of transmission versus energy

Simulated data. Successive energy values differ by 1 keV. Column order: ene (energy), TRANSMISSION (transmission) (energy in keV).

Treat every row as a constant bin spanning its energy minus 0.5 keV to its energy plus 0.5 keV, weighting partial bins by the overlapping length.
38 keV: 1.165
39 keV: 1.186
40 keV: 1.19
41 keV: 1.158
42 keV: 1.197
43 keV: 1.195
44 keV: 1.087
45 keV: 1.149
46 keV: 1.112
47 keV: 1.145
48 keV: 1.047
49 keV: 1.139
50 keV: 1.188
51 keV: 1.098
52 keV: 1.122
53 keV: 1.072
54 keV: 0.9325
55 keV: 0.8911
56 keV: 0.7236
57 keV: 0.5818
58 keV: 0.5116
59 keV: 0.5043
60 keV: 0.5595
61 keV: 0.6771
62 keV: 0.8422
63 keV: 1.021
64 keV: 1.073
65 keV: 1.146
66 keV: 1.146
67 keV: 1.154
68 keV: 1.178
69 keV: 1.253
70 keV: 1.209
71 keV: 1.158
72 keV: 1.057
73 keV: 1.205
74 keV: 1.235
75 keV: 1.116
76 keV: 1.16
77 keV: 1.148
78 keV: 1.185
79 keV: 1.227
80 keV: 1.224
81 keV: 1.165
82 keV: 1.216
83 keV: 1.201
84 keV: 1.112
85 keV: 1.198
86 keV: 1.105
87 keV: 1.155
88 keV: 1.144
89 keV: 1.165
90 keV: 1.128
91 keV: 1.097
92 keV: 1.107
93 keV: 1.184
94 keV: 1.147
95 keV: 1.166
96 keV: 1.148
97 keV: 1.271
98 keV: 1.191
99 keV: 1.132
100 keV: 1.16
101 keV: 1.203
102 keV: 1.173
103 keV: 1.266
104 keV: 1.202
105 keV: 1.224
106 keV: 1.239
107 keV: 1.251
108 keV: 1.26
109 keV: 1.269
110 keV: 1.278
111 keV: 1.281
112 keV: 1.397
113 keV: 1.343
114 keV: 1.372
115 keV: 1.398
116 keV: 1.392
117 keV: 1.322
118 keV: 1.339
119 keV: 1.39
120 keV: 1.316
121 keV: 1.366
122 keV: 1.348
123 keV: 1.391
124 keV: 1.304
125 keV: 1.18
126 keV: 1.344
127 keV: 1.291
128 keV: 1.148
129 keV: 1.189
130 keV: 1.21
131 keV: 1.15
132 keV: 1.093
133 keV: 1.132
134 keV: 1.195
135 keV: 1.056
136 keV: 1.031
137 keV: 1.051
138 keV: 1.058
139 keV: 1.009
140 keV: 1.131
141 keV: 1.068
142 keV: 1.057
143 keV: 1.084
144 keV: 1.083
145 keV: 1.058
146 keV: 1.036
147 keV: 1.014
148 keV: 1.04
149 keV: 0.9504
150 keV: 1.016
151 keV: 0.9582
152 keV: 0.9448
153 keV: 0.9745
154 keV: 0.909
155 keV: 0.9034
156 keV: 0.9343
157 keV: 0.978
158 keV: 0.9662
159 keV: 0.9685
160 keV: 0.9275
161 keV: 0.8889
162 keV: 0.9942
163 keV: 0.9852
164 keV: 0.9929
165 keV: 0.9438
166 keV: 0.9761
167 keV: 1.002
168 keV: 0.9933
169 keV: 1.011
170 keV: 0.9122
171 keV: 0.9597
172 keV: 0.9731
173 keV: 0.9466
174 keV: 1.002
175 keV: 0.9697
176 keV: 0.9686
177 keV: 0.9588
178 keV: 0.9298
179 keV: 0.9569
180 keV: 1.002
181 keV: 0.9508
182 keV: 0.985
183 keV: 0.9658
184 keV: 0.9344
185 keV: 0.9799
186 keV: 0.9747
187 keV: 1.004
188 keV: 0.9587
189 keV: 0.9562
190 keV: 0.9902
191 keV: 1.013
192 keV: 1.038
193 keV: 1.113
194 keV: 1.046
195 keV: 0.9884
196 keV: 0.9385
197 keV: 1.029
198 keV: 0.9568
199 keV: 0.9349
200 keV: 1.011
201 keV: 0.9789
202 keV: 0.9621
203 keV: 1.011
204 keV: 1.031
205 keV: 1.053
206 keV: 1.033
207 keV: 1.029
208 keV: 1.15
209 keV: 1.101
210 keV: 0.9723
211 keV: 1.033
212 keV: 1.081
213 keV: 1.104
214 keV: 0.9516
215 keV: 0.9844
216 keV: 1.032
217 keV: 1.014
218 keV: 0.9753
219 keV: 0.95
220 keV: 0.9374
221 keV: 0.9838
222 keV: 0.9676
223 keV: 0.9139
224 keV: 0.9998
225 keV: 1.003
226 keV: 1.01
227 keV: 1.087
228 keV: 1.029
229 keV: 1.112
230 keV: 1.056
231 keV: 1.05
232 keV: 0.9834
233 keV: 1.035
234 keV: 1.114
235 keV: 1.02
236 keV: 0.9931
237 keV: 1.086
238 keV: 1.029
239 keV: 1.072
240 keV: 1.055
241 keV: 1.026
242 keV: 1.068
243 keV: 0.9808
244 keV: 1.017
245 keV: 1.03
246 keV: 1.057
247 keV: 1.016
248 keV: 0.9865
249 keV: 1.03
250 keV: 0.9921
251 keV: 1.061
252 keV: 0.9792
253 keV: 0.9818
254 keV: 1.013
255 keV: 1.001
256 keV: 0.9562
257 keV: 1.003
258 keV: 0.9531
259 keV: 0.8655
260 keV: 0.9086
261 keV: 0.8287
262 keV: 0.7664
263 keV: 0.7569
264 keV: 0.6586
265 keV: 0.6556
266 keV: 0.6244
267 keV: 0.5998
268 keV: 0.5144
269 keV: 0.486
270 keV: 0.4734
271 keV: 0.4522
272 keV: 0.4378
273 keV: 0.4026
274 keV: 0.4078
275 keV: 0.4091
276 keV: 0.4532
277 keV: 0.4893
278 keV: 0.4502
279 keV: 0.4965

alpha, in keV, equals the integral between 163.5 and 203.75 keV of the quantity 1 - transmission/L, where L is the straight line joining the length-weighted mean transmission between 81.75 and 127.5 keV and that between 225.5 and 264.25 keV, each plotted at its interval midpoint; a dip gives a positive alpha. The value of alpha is 4.4 keV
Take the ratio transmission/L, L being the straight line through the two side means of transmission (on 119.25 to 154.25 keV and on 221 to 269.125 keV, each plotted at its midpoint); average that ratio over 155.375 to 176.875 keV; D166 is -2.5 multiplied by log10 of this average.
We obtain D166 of 0.117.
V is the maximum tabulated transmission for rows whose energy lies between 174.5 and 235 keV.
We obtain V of 1.15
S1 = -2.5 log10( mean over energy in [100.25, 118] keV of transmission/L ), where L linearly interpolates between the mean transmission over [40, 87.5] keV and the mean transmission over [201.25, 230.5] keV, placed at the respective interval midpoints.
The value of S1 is -0.22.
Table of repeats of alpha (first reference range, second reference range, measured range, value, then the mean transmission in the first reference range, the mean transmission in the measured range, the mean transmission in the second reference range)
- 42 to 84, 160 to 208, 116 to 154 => -4.92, 1.05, 1.14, 0.985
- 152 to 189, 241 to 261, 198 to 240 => -1.75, 0.963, 1.02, 0.991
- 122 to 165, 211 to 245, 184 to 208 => 0.82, 1.07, 1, 1.02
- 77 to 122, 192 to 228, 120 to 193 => 5.19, 1.23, 1.04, 1.01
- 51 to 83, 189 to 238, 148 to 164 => 1.00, 1.03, 0.957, 1.02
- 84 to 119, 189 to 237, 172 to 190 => 1.83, 1.23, 0.968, 1.02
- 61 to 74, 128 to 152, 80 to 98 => -1.07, 1.11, 1.16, 1.07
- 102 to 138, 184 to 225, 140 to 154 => 1.82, 1.25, 1.02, 1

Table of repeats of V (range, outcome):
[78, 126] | 1.398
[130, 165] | 1.21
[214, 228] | 1.087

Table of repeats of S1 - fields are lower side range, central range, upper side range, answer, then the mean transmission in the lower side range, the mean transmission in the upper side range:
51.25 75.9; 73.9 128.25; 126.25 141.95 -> -0.168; 0.978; 1.12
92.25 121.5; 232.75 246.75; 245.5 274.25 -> -0.215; 1.26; 0.792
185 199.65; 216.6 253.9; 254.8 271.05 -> -0.214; 0.995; 0.738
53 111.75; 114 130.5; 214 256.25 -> -0.209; 1.1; 1.02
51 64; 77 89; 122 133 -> -0.216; 0.81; 1.23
